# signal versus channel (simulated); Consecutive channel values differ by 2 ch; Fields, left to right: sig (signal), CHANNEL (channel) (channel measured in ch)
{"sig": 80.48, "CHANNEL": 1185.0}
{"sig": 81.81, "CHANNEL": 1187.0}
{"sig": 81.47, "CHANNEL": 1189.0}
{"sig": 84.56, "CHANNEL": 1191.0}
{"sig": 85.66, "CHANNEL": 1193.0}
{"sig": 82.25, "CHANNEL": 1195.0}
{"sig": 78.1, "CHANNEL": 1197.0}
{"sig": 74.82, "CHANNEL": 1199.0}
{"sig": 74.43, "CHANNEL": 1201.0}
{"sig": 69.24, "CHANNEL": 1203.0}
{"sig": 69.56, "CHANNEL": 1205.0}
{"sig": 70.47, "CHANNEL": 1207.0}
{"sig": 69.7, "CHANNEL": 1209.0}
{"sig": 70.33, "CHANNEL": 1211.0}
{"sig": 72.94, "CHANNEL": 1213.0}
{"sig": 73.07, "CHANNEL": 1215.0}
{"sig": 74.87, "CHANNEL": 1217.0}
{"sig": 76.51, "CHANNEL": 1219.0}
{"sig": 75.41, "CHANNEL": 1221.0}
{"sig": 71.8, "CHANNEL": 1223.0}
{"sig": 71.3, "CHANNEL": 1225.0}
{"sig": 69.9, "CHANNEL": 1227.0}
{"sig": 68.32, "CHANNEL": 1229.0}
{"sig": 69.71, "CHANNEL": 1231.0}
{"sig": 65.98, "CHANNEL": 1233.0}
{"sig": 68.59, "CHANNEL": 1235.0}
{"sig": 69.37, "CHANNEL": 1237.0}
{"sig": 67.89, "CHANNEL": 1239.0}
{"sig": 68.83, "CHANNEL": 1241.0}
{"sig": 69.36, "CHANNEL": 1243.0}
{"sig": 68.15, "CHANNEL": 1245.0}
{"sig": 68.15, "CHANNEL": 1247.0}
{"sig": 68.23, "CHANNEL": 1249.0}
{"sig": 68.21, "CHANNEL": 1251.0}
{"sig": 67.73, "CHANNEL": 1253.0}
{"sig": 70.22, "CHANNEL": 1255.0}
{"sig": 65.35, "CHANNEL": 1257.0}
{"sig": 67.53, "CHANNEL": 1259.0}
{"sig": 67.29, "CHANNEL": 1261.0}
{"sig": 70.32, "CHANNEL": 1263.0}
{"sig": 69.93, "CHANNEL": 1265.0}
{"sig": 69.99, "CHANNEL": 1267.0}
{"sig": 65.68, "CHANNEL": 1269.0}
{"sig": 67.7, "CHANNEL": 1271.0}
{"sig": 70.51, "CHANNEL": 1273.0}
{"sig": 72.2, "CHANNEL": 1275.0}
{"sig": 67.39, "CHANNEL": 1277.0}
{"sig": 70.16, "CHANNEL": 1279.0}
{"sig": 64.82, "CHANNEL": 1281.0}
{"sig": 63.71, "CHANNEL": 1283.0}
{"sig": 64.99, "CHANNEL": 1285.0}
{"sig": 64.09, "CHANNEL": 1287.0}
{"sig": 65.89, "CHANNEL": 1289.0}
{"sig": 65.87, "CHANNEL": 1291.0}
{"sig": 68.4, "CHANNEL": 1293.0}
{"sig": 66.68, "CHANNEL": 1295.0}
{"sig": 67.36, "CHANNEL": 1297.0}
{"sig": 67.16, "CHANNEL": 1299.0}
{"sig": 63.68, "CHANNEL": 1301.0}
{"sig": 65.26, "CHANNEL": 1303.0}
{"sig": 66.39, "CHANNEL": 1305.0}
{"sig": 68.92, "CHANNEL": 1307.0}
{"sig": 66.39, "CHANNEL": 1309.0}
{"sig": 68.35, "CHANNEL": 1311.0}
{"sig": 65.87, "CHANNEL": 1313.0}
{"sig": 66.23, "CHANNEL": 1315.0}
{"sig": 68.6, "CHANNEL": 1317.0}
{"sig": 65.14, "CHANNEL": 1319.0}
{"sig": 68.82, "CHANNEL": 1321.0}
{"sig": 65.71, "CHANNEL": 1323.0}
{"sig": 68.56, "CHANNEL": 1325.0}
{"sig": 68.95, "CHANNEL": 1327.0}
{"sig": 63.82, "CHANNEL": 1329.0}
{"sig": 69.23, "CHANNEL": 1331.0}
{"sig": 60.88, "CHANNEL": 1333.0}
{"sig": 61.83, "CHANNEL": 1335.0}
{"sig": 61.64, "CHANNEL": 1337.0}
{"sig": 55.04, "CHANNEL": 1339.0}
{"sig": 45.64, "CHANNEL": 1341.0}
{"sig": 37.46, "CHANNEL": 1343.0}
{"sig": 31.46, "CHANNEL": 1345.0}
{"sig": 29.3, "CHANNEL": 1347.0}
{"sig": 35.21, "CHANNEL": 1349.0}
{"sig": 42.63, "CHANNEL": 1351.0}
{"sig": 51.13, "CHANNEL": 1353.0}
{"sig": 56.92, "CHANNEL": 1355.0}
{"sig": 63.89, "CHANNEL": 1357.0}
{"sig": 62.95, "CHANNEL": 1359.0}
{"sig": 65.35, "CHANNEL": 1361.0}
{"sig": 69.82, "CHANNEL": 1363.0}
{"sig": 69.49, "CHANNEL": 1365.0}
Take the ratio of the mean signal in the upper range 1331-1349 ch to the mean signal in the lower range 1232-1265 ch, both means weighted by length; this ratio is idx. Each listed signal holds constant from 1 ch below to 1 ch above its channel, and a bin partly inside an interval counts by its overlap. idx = 0.7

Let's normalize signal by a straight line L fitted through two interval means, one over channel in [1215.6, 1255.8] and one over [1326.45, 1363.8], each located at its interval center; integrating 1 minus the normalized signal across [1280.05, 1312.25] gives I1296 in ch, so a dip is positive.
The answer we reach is -2.6 ch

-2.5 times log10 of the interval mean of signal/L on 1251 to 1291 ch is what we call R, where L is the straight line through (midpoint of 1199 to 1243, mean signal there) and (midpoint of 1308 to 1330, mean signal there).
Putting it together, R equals 0.02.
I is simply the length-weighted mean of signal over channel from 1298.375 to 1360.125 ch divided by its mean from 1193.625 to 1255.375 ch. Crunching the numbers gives 0.83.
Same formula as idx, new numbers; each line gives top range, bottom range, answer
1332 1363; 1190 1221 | 0.68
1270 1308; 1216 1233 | 0.93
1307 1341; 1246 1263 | 0.95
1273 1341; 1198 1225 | 0.91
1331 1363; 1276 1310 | 0.78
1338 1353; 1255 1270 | 0.59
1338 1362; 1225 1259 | 0.70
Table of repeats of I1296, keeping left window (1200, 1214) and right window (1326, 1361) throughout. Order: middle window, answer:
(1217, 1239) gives -0.8 ch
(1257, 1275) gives -1.5 ch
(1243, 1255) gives -0.5 ch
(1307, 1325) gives -3.3 ch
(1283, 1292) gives -0.7 ch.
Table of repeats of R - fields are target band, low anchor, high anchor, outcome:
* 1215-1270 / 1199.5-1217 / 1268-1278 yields 0.008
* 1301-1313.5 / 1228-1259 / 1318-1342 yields -0.038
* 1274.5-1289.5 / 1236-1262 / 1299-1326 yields 0.015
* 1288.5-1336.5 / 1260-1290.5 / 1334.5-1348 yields -0.209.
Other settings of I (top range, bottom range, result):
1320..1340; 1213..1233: 0.89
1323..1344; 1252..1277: 0.87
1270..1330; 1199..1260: 0.95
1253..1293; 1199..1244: 0.95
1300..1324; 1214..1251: 0.95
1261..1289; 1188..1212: 0.89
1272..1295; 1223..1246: 0.97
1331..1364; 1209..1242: 0.74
